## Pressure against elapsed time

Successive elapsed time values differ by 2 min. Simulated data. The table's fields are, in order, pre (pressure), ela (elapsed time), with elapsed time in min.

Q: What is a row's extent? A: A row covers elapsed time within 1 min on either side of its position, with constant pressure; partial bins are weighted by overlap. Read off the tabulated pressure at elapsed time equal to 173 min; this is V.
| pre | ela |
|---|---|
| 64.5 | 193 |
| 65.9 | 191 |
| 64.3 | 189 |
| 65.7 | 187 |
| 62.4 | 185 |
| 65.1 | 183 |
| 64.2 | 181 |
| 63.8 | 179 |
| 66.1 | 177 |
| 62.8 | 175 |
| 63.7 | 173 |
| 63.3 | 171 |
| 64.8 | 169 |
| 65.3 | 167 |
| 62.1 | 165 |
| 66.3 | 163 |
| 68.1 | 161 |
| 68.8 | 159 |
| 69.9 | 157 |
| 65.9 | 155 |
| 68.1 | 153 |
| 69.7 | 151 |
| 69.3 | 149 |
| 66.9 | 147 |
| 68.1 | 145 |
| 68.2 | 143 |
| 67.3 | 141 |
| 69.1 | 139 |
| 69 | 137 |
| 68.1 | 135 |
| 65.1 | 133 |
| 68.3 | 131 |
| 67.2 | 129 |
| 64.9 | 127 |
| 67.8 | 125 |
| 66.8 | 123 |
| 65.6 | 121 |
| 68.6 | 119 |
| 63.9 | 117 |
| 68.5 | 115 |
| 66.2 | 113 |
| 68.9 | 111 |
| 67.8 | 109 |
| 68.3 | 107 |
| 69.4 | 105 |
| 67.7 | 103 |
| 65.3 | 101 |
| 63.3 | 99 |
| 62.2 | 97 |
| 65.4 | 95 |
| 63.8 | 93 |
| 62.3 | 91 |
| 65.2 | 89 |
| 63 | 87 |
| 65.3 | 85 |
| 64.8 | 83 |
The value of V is 63.7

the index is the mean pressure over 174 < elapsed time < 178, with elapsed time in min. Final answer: 64.4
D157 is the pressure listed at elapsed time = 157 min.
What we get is 69.9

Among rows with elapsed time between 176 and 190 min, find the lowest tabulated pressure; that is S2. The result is 62.4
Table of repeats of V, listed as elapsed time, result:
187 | 65.7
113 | 66.2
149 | 69.3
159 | 68.8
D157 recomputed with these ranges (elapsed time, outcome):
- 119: 68.6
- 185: 62.4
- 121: 65.6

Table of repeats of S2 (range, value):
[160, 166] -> 62.1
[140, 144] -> 67.3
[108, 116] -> 66.2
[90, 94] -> 62.3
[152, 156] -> 65.9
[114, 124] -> 63.9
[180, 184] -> 64.2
